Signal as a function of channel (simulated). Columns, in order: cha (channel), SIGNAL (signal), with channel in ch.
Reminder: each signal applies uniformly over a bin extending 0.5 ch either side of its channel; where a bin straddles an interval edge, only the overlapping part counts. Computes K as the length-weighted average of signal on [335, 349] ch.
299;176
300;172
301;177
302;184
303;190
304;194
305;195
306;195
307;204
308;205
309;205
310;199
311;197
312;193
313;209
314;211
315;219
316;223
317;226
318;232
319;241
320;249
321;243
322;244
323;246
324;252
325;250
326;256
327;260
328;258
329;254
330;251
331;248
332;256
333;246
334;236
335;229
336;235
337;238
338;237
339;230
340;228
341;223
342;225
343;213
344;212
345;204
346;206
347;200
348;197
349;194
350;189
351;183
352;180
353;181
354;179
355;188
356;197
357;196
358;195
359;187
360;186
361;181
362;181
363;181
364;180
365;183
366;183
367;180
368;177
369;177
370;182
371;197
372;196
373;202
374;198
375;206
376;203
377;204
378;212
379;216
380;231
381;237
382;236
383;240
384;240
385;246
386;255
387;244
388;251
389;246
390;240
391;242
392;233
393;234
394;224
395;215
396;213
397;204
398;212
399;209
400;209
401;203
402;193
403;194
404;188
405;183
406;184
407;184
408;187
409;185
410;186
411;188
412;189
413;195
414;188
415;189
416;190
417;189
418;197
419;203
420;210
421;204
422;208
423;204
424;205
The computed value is 219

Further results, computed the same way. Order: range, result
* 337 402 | 208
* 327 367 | 210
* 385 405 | 221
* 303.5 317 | 205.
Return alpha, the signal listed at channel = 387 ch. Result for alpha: 244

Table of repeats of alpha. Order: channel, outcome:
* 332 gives 256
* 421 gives 204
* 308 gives 205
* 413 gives 195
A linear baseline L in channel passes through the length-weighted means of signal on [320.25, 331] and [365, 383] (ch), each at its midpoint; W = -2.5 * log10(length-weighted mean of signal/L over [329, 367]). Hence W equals 0.11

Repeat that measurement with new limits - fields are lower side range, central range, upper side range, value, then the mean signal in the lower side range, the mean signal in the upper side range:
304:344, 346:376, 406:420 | 0.13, 229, 190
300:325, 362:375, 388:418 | 0.11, 214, 204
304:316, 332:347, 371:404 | -0.08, 203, 221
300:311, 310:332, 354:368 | -0.23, 194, 185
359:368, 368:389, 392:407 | -0.14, 182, 205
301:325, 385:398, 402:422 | -0.18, 215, 192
